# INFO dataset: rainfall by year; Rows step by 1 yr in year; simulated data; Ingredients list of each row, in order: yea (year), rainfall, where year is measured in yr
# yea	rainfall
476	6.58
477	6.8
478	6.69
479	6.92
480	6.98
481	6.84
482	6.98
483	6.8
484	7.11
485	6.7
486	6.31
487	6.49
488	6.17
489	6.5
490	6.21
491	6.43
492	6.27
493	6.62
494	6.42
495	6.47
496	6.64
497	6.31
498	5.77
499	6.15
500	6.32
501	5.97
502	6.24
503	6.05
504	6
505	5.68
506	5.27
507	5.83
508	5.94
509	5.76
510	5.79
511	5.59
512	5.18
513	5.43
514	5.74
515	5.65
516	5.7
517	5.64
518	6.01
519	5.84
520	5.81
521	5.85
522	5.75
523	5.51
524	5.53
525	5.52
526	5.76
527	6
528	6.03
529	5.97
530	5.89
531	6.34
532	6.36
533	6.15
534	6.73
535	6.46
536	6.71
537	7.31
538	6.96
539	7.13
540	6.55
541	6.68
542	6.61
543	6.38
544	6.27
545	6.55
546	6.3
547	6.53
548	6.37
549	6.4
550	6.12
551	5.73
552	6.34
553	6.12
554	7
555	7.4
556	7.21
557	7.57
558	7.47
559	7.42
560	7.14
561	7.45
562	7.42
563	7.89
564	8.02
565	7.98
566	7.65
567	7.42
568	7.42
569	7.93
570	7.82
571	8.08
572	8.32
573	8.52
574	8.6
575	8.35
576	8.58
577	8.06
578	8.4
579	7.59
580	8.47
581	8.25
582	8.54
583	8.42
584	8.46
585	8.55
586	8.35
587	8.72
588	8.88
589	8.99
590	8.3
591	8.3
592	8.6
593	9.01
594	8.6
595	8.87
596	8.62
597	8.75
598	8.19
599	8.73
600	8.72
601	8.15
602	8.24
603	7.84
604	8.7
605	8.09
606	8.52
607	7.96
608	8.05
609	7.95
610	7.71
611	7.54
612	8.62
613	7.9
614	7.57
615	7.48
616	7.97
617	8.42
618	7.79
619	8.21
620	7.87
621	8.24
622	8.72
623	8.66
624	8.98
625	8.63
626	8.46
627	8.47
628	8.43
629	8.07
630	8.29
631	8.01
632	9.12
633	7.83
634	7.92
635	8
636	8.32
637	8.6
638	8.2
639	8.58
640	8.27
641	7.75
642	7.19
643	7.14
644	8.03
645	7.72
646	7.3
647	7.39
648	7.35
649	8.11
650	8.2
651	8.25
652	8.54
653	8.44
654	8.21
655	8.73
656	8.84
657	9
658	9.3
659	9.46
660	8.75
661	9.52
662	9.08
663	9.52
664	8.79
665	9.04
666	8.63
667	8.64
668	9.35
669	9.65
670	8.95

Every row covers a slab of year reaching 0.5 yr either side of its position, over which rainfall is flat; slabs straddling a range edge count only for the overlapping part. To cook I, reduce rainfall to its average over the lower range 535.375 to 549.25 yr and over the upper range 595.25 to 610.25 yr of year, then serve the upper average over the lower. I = 1.3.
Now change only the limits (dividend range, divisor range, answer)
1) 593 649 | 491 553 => 1.34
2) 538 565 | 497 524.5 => 1.19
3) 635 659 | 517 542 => 1.32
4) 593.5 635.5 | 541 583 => 1.11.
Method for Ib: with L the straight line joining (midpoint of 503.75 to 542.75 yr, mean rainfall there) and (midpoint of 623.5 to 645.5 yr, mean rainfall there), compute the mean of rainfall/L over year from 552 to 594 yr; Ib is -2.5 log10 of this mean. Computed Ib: -0.15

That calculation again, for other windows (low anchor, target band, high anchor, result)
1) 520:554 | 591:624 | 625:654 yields -0.10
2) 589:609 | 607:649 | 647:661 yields 0.06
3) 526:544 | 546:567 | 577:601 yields 0.04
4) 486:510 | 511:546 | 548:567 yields 0.09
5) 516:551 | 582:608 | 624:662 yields -0.15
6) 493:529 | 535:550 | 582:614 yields 0.03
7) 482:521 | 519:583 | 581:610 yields 0.05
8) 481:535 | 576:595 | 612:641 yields -0.13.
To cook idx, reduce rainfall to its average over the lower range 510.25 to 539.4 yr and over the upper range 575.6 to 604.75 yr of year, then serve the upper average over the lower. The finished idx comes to 1.41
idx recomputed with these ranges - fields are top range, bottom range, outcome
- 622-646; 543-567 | 1.18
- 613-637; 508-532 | 1.43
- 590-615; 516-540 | 1.35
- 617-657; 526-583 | 1.14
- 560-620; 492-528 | 1.39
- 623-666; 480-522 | 1.37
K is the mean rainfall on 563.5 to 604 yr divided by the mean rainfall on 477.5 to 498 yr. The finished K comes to 1.27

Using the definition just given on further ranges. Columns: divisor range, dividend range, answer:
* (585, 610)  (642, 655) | 0.93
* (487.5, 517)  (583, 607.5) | 1.42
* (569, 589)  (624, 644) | 0.98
